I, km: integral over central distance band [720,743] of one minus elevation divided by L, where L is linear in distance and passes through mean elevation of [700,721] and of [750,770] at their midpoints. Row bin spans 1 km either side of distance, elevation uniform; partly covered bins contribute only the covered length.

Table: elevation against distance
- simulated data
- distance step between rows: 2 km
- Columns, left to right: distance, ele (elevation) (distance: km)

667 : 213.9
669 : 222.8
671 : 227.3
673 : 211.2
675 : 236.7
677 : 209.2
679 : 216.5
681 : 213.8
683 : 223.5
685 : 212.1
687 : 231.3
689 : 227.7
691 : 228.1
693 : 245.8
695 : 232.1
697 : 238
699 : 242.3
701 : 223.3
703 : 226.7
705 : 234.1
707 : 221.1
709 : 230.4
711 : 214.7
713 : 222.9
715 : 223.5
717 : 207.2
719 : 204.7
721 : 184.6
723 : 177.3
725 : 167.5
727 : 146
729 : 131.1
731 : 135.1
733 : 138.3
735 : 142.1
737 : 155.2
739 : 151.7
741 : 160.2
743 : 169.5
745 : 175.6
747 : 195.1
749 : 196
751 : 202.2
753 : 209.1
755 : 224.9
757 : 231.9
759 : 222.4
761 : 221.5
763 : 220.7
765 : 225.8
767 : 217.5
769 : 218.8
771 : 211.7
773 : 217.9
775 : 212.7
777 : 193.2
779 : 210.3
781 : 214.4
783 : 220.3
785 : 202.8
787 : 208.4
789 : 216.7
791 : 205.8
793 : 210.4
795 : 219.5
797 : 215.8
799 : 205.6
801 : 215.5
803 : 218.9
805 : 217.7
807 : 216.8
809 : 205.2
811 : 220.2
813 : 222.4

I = 6.8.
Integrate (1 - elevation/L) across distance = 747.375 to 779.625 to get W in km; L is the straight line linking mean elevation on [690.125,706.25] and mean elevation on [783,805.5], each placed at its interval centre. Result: 0.7 km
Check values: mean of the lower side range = 234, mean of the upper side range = 213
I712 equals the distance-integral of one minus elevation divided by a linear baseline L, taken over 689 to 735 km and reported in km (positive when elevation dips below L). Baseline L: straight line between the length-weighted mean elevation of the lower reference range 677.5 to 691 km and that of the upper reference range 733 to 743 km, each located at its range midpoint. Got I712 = -3.8 km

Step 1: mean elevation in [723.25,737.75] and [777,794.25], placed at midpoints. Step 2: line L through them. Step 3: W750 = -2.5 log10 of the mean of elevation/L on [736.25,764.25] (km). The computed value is -0.15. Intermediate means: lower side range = 147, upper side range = 210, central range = 196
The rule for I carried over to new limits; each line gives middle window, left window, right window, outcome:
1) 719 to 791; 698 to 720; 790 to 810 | 8.28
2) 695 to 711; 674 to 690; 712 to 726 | -1.66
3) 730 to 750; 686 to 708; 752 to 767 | 5.61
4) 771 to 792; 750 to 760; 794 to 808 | 0.62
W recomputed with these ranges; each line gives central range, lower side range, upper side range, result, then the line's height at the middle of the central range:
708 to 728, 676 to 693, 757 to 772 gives 2.1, 221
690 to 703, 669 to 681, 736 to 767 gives -1.3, 214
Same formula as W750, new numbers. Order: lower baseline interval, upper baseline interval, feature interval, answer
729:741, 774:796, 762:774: -0.16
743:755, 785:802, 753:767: -0.12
